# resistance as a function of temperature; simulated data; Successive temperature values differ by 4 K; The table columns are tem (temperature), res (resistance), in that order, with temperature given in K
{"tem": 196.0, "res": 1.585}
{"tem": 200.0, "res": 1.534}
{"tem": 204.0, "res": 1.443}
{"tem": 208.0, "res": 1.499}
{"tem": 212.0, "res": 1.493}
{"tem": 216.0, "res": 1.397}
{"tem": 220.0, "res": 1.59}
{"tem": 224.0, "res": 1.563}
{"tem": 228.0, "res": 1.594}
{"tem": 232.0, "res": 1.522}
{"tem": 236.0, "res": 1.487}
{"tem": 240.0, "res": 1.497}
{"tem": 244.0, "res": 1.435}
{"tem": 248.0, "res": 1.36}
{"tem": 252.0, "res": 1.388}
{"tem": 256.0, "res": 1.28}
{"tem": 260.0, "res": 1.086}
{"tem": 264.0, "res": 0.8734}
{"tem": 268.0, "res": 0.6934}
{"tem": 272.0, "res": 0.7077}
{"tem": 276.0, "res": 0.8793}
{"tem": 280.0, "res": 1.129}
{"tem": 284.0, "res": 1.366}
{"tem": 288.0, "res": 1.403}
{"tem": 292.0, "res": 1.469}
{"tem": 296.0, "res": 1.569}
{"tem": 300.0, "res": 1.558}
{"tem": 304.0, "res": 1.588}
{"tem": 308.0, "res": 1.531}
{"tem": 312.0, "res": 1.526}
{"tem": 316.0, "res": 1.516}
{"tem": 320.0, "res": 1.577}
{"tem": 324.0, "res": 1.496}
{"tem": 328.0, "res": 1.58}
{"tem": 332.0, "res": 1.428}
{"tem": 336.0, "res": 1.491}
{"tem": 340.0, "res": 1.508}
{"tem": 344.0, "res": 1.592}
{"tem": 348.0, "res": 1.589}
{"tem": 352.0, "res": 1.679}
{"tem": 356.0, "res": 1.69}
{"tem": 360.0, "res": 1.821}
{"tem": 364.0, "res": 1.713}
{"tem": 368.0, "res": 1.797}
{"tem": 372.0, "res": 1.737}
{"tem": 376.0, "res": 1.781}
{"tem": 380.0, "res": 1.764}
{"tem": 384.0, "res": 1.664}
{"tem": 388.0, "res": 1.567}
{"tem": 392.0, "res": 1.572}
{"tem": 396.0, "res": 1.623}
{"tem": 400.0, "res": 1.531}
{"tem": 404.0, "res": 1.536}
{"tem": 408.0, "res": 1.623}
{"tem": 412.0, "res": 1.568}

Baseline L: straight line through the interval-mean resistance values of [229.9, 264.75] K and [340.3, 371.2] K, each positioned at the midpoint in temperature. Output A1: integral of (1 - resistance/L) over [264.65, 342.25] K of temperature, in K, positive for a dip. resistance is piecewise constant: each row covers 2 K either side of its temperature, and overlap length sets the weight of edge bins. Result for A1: 8.5 K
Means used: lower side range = 1.34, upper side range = 1.69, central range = 1.36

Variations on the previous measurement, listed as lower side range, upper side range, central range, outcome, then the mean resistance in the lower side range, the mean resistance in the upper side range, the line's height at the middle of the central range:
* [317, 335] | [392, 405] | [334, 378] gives -3.82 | 1.52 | 1.57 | 1.54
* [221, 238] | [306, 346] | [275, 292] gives 3.19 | 1.54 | 1.52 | 1.53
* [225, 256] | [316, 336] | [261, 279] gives 7.98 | 1.46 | 1.52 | 1.48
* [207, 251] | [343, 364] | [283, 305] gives 1.35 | 1.49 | 1.68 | 1.59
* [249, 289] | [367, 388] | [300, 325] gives -3.82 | 1.08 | 1.73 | 1.34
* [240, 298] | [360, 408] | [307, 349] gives -2.66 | 1.2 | 1.67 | 1.44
